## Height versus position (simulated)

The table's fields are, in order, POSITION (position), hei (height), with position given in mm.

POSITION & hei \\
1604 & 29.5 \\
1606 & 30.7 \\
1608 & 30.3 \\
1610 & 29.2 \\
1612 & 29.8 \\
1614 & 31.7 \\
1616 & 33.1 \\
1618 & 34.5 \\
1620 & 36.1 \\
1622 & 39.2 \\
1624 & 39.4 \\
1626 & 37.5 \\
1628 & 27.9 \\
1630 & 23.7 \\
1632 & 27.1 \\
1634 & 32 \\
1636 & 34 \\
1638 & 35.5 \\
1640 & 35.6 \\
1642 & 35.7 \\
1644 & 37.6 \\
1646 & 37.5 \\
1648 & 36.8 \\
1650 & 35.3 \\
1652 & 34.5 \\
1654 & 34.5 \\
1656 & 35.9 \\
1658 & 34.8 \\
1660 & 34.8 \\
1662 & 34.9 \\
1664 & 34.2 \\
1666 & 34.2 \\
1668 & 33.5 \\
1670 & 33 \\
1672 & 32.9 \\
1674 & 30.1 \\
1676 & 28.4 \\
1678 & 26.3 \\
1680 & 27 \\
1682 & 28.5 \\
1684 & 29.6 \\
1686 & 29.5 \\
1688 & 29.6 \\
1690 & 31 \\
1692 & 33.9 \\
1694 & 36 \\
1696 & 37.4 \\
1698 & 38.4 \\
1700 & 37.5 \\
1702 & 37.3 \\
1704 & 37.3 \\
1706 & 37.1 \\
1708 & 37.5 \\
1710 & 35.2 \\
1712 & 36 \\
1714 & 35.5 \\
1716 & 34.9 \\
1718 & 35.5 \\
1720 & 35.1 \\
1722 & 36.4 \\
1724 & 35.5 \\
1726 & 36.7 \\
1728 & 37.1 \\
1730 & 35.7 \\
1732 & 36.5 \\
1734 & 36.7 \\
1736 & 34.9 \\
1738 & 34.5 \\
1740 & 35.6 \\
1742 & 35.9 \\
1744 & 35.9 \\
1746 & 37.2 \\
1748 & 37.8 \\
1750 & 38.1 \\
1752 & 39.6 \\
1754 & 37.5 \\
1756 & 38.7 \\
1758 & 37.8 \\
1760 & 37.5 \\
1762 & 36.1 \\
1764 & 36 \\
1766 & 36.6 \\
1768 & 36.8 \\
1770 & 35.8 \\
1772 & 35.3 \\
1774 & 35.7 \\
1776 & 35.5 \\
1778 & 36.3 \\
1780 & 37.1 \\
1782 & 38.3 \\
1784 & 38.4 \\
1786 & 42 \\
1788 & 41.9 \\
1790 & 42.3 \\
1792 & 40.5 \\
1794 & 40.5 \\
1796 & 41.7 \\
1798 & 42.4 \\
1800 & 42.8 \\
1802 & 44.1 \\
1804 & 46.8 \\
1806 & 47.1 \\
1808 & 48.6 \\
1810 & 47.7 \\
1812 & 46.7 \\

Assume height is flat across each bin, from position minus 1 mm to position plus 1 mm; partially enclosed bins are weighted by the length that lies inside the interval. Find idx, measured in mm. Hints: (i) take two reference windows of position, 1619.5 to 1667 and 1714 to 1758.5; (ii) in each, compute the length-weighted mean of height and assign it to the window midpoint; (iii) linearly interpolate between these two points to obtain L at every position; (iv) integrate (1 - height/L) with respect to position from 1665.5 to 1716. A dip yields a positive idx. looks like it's 3.1 mm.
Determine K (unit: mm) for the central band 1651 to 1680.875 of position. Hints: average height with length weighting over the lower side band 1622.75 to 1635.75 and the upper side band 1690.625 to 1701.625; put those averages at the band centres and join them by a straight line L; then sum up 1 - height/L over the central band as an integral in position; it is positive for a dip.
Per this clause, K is 1.4 mm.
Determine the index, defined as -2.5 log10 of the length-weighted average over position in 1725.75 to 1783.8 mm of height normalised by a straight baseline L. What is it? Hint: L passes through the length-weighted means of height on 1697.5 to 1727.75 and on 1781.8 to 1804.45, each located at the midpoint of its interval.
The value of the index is 0.07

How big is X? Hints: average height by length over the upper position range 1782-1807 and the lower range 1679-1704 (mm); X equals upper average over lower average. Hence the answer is 1.3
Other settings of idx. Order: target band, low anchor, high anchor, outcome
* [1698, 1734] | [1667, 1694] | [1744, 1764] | -2.6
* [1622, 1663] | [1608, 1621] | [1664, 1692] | -3.8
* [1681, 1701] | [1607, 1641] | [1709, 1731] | 1.0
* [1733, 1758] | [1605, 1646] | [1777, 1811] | 1.7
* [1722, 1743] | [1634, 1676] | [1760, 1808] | 1.0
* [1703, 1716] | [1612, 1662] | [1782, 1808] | 0.6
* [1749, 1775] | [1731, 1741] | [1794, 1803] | 1.0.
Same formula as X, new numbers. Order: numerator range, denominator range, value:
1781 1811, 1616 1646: 1.26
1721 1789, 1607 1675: 1.10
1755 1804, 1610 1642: 1.18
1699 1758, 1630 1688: 1.12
